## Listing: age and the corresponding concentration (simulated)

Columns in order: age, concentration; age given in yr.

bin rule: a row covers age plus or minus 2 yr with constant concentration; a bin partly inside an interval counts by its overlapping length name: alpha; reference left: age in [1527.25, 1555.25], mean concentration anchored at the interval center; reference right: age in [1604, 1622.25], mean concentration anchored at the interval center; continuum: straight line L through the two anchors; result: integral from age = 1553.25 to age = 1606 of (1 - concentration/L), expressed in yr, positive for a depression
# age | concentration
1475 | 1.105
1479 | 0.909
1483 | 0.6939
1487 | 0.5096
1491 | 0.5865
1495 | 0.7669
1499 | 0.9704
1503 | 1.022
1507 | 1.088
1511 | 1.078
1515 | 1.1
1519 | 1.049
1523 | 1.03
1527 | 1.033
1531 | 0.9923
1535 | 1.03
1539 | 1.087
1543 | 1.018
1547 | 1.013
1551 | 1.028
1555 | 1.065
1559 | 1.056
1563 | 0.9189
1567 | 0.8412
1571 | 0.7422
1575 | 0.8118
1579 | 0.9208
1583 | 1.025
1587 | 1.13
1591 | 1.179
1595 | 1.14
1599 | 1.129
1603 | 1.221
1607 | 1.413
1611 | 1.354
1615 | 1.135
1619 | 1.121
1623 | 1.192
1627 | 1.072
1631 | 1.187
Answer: 5.92 yr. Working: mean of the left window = 1.03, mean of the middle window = 1.02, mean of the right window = 1.25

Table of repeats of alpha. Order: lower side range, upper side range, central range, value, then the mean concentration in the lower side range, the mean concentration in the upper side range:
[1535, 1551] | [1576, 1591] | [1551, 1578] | 3.10 yr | 1.04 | 1.03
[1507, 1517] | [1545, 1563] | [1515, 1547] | 0.72 yr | 1.09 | 1.03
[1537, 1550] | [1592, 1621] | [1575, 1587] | 1.81 yr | 1.04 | 1.21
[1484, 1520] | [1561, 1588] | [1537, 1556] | -2.92 yr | 0.898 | 0.905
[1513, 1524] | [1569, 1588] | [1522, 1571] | -0.19 yr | 1.06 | 0.915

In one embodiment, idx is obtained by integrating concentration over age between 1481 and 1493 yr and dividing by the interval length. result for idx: 0.597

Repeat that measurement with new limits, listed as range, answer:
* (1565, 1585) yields 0.868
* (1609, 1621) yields 1.2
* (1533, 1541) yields 1.06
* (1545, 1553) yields 1.02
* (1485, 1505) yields 0.771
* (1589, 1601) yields 1.15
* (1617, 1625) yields 1.16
